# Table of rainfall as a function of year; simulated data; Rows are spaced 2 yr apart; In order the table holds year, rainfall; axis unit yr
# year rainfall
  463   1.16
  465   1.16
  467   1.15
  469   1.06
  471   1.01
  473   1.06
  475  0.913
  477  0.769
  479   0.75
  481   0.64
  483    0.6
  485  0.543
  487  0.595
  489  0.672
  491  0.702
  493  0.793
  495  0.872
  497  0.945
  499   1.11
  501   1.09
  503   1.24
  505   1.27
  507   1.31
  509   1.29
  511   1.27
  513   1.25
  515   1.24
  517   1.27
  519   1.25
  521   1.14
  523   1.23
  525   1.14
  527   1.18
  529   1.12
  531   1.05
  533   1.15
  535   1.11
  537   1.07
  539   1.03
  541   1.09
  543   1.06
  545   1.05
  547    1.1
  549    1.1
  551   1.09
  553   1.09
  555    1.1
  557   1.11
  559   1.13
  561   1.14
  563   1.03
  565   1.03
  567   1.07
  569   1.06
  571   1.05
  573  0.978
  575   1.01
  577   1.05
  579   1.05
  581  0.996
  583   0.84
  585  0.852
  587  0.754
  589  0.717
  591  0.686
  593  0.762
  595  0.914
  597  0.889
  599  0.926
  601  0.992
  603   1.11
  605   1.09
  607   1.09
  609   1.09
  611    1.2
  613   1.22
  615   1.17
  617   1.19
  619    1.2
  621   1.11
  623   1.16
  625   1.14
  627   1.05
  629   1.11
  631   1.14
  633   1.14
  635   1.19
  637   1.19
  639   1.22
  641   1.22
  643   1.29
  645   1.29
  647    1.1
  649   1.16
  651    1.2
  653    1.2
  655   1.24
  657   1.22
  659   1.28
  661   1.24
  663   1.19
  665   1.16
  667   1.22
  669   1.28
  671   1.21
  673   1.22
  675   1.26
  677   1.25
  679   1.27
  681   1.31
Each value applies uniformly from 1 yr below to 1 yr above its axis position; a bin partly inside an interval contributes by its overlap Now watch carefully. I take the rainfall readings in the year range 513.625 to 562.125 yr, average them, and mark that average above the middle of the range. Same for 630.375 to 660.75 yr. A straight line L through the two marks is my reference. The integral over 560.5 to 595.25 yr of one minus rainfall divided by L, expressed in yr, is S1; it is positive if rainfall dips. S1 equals 6.4 yr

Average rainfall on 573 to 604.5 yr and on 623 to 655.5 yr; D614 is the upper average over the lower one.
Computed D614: 1.30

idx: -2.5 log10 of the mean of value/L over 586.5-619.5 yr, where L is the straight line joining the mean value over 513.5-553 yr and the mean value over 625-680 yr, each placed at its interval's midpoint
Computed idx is 0.17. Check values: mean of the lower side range 1.13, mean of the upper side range 1.2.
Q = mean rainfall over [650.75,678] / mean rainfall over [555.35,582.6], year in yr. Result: 1.2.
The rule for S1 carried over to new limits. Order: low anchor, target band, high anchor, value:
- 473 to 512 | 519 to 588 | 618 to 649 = -2.7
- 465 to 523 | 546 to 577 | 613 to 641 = 0.2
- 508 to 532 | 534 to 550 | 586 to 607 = 0.5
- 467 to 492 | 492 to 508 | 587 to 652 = -4.6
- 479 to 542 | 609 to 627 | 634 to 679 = 0.1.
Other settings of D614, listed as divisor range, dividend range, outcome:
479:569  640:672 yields 1.16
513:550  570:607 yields 0.82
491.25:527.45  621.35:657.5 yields 1.02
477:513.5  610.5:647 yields 1.26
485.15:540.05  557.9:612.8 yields 0.91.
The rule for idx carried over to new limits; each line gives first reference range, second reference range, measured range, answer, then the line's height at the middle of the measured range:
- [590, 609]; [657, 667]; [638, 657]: -0.05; 1.16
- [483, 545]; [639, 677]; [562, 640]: 0.12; 1.16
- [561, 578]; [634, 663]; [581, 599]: 0.31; 1.09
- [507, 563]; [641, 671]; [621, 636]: 0.07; 1.2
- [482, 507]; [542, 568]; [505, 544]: -0.19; 0.985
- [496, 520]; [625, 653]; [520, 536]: 0.06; 1.21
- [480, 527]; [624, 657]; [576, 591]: 0.26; 1.12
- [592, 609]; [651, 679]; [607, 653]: -0.08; 1.09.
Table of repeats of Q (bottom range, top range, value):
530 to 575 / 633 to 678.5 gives 1.13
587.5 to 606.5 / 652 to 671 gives 1.36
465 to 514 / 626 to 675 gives 1.25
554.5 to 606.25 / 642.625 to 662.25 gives 1.25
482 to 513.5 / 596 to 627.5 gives 1.14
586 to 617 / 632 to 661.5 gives 1.24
